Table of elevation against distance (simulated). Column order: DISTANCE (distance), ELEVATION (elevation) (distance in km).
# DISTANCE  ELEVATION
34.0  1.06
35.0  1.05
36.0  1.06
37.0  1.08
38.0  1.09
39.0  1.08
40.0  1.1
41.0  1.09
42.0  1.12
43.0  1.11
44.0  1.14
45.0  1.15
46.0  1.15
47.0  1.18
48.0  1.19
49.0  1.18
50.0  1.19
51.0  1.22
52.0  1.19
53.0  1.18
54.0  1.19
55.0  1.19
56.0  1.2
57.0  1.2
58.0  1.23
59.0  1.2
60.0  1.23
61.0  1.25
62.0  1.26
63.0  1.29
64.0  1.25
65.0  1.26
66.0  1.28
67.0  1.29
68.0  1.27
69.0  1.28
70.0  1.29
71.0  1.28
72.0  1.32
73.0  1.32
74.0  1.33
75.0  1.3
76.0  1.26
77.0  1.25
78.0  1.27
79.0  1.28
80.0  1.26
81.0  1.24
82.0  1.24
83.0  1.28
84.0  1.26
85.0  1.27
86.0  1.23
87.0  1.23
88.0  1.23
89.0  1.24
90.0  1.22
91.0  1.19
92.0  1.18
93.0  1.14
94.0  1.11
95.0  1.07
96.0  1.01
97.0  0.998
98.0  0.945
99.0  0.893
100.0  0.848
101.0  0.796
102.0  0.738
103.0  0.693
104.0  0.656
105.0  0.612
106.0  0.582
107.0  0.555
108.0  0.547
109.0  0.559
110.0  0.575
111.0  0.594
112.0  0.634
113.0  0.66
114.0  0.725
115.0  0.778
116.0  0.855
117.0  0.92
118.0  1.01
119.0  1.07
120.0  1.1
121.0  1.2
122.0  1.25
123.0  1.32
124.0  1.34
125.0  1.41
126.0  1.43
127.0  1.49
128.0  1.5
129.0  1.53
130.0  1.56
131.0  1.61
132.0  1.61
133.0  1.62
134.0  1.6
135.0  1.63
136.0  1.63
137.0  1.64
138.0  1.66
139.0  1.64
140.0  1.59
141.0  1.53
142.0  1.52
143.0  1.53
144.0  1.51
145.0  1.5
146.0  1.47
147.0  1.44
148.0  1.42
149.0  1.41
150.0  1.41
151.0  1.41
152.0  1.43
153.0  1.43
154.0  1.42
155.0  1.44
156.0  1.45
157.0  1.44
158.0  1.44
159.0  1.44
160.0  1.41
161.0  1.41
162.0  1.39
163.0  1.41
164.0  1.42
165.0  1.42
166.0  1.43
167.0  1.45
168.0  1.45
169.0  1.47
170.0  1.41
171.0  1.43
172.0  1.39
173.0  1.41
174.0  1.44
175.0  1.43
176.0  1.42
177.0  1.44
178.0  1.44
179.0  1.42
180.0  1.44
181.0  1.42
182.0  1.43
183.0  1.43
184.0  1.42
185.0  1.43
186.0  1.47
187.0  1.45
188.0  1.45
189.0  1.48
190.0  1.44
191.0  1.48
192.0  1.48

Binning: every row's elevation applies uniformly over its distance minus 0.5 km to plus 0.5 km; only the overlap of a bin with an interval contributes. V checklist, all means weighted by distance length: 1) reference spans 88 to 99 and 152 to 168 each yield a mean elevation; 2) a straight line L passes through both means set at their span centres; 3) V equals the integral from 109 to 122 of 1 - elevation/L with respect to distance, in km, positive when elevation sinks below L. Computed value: 3.9 km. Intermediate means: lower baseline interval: 1.11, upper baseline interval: 1.43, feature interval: 0.848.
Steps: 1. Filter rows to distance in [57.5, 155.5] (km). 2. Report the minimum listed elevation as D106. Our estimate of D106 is 0.547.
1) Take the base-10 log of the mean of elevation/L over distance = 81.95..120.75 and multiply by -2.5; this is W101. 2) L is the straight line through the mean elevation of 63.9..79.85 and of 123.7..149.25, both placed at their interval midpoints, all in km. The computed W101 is 0.44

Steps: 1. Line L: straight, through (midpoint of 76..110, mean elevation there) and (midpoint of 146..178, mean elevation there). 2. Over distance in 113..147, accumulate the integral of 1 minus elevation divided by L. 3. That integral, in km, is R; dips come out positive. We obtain -3.7 km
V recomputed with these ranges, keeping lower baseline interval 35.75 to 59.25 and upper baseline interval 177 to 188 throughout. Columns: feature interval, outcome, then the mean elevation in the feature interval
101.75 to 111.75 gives 5.2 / 0.609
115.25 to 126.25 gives 1.3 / 1.16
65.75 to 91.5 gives -1.0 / 1.27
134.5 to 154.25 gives -2.3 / 1.51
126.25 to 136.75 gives -1.9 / 1.58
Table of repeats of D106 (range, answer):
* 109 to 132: 0.559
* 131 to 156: 1.41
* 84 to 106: 0.582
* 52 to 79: 1.18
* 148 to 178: 1.39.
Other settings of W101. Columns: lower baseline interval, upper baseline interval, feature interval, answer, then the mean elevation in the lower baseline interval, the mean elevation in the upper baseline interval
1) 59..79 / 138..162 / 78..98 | 0.11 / 1.28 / 1.47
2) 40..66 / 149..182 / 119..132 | -0.04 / 1.19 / 1.43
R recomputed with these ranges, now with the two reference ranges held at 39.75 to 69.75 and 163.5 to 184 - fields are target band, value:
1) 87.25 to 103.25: 3.15 km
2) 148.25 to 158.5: -0.27 km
